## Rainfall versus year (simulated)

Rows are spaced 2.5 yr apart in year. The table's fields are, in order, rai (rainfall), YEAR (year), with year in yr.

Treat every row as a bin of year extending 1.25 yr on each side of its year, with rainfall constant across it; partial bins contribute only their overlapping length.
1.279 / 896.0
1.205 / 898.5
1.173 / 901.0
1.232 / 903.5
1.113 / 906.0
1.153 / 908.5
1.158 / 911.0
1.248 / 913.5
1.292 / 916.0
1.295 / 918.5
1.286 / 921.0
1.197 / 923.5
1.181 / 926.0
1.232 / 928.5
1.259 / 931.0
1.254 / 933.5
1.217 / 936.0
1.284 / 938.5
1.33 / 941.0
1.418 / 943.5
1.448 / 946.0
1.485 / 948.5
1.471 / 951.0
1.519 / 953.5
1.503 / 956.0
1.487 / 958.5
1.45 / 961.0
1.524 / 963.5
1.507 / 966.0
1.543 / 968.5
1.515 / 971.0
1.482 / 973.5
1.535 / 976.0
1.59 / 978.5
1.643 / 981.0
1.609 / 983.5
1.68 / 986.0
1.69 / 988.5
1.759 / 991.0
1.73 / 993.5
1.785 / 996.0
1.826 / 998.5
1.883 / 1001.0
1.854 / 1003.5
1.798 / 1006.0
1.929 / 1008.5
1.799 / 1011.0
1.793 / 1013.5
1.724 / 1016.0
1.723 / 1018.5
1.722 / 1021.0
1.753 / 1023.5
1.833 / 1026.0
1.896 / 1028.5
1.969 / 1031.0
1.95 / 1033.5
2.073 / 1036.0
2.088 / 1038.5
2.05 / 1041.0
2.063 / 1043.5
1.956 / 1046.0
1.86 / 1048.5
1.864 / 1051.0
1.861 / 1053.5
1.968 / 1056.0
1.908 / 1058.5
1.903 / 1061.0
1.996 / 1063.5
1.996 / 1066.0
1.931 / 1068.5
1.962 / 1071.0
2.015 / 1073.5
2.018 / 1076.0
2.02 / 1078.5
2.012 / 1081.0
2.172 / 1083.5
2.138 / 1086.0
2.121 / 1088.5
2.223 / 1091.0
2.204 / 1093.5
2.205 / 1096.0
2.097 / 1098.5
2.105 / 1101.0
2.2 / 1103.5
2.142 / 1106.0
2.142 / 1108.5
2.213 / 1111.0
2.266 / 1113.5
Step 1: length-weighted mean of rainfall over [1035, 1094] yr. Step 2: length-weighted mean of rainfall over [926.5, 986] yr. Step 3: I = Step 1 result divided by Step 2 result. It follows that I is 1.39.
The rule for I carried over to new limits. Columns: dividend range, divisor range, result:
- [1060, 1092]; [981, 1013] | 1.15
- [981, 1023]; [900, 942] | 1.44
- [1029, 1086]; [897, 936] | 1.63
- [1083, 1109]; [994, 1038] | 1.17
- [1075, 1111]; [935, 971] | 1.47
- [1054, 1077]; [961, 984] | 1.27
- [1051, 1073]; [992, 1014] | 1.06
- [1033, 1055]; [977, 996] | 1.18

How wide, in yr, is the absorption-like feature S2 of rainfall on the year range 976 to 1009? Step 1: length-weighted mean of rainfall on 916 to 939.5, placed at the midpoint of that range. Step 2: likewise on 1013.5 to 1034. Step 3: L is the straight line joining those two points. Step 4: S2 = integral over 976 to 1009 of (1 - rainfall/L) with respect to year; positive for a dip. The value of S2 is -2.2 yr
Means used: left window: 1.25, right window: 1.81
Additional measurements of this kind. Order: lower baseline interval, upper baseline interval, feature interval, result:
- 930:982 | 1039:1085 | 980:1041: -3.4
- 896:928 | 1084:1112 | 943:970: -0.9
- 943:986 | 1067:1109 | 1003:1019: -0.6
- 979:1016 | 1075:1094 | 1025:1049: -0.7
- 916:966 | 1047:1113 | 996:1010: -1.5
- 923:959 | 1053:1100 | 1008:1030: -0.6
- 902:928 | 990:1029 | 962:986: 0.4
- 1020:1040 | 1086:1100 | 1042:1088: 1.6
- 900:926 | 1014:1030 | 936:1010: -3.0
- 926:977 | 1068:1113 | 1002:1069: -2.3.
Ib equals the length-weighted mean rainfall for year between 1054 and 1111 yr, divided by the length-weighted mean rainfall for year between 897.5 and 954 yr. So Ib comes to 1.6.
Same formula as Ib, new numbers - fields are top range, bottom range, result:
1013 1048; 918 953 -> 1.44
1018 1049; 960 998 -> 1.20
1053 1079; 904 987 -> 1.41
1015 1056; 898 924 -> 1.57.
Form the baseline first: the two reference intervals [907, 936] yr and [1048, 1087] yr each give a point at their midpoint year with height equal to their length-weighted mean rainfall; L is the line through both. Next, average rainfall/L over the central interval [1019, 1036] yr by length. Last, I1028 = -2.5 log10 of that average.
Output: -0.05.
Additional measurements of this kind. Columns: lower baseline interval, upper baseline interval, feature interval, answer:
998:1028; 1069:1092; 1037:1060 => -0.01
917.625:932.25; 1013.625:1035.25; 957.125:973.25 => -0.02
